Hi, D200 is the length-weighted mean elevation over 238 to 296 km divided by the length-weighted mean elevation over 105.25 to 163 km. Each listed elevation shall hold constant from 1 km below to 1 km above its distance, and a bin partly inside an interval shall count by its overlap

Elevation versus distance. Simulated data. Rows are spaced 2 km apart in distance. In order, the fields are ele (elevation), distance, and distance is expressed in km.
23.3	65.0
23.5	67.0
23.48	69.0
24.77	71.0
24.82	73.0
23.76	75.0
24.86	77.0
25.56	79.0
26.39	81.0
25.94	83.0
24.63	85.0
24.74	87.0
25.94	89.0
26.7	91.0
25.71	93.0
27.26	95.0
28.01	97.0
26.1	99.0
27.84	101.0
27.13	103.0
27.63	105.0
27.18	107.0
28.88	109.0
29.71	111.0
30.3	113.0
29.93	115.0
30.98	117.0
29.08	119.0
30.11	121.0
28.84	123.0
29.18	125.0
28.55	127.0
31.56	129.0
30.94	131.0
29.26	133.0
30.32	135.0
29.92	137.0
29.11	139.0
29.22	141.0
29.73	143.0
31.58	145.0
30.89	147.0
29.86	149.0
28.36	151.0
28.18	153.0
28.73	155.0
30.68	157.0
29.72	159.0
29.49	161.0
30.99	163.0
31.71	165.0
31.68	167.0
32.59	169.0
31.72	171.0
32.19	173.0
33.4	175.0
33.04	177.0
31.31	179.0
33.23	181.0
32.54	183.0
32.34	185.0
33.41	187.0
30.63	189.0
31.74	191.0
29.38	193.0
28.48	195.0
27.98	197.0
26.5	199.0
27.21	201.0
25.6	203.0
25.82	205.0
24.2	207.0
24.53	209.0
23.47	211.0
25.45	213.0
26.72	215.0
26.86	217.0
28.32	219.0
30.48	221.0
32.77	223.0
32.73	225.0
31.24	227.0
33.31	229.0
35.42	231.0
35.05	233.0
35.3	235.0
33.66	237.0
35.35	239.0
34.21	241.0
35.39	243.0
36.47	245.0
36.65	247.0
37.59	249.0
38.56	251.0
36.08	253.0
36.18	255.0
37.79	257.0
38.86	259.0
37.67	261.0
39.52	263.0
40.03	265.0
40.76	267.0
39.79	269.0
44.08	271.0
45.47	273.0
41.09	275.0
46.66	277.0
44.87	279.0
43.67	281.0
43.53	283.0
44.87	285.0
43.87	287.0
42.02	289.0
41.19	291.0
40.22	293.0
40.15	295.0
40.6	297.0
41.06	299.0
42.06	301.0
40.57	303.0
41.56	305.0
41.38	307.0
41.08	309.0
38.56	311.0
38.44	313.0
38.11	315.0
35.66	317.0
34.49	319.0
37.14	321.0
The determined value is 1.35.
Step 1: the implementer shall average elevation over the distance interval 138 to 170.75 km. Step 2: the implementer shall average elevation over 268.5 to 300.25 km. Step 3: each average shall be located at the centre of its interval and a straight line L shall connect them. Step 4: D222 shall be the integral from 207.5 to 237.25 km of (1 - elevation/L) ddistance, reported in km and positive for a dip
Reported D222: 5.4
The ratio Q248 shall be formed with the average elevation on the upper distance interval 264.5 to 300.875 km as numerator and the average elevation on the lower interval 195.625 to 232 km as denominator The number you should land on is 1.50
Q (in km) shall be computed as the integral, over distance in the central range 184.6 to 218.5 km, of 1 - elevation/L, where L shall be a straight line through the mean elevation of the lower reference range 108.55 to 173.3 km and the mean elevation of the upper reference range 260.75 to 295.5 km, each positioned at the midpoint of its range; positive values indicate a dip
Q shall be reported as 7.5 km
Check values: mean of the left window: 30.1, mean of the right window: 42.3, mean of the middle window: 27.6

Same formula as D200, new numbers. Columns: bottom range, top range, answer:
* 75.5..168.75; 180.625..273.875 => 1.15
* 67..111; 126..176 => 1.17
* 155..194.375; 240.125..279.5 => 1.25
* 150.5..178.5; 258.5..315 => 1.34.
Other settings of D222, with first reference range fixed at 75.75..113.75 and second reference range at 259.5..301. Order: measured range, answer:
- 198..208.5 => 2.9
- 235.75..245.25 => 0.9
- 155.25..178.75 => 0.9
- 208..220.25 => 3.6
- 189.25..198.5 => 1.5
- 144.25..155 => 0.6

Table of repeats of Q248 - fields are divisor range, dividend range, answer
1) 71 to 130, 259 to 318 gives 1.50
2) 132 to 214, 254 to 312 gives 1.39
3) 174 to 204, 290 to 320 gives 1.30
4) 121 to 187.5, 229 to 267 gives 1.19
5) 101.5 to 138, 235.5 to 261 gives 1.24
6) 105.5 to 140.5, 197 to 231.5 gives 0.95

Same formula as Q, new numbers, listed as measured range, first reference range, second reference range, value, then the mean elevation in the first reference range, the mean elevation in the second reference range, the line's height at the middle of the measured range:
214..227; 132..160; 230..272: 1.99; 29.7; 37.4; 35.1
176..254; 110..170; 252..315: 9.93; 30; 41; 35.8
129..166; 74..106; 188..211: -4.47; 26.1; 27.3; 26.7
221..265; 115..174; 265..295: 4.15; 30.2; 42.8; 39.4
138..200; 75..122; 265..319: 3.39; 27.3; 41.4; 32.5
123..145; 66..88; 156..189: -0.63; 24.8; 31.8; 29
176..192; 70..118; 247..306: 0.73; 26.9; 41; 33.8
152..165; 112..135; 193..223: -0.53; 29.9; 26.8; 28.6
